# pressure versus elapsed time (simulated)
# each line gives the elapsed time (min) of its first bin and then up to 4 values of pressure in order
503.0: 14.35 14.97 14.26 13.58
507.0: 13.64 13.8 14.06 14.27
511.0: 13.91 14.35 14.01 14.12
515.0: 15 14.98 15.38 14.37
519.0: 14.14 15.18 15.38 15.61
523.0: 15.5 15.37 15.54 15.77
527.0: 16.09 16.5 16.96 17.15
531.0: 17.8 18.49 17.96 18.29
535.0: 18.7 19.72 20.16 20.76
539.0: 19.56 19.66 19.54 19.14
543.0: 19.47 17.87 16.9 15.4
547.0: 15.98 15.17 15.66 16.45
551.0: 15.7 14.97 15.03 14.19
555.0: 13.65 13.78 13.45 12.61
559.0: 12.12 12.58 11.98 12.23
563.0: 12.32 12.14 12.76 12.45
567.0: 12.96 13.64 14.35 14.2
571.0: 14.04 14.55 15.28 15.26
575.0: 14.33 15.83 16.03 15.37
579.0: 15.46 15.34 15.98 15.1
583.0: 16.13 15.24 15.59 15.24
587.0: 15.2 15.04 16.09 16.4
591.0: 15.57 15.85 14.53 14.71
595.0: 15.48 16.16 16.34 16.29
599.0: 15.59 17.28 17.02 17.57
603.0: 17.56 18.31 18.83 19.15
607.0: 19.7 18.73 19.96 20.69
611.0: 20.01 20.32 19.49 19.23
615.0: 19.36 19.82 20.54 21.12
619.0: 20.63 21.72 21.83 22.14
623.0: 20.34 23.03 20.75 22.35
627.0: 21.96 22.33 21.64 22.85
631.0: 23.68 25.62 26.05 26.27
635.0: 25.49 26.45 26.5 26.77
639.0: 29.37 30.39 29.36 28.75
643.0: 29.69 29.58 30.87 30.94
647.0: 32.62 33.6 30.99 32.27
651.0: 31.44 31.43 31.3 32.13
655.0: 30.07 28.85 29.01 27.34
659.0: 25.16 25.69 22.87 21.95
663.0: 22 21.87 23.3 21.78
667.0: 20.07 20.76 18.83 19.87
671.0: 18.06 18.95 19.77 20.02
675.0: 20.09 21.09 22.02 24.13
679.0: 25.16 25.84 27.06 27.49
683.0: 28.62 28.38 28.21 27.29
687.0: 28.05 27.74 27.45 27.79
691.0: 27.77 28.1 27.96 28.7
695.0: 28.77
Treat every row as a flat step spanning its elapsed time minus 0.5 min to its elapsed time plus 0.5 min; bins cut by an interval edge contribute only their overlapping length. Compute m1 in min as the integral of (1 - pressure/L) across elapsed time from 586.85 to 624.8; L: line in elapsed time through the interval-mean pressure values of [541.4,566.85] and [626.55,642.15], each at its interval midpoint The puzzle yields 6.0 min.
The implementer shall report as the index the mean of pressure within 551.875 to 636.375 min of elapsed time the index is 17.4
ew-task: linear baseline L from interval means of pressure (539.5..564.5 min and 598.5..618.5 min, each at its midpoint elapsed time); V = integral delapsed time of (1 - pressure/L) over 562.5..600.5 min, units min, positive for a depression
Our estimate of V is 4.8 min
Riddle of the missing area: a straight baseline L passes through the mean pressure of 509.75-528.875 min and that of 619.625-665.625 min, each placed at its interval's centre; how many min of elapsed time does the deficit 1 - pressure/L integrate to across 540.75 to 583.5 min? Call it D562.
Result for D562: 9.34 min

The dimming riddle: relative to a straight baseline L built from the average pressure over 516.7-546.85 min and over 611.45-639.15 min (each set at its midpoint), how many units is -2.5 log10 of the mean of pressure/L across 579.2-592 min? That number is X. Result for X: 0.29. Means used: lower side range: 17.3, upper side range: 22.7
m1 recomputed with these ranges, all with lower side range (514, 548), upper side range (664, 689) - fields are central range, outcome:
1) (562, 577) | 3.9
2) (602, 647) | -4.2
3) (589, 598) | 1.9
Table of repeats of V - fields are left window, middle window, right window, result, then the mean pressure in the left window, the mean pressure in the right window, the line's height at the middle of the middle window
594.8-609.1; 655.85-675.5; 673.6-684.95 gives 1.0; 17.6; 24.7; 23.5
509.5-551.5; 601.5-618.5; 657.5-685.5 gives 0.7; 16.6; 23.1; 20.3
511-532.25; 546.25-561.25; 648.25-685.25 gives 2.8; 15.5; 25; 17.6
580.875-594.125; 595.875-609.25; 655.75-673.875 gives -0.7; 15.5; 22.4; 16.8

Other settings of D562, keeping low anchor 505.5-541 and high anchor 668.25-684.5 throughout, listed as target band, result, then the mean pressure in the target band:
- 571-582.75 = 2.05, 15.3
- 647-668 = -4.96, 27.1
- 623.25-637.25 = -2.01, 23.8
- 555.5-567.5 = 3.52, 12.6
